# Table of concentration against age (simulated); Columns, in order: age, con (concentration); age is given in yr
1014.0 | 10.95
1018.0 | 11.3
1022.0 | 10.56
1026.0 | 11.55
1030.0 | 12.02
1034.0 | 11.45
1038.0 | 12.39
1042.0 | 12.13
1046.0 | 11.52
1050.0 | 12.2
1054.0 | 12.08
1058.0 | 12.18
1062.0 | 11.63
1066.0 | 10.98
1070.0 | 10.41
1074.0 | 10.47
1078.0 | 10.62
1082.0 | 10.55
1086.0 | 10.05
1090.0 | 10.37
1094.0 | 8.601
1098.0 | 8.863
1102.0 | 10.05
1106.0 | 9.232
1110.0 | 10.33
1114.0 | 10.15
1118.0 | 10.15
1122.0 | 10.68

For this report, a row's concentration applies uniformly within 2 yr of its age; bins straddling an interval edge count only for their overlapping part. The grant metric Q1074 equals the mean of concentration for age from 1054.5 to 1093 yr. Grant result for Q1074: 10.8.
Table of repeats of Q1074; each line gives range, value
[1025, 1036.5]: 11.7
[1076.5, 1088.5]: 10.4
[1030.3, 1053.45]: 12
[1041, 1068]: 11.8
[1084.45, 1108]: 9.52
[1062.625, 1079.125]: 10.7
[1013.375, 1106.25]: 11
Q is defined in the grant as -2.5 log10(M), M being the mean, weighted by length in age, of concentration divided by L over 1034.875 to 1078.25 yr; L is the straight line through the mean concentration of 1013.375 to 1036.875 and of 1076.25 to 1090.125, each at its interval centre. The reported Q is -0.068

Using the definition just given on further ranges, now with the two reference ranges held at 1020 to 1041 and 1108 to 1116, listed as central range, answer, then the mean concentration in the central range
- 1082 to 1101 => 0.105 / 9.62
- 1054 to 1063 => -0.078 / 12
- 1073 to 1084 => 0.026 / 10.6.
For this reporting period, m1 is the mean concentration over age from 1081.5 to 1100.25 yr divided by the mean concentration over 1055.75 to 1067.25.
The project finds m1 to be 0.8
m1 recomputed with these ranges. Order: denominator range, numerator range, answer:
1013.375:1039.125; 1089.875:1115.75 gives 0.84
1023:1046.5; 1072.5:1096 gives 0.86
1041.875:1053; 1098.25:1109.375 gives 0.80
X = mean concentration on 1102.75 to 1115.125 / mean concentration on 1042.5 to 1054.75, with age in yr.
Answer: 0.8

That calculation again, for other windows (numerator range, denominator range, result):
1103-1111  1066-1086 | 0.93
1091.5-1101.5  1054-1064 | 0.75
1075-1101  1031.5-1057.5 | 0.82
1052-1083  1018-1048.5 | 0.96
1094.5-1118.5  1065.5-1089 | 0.93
